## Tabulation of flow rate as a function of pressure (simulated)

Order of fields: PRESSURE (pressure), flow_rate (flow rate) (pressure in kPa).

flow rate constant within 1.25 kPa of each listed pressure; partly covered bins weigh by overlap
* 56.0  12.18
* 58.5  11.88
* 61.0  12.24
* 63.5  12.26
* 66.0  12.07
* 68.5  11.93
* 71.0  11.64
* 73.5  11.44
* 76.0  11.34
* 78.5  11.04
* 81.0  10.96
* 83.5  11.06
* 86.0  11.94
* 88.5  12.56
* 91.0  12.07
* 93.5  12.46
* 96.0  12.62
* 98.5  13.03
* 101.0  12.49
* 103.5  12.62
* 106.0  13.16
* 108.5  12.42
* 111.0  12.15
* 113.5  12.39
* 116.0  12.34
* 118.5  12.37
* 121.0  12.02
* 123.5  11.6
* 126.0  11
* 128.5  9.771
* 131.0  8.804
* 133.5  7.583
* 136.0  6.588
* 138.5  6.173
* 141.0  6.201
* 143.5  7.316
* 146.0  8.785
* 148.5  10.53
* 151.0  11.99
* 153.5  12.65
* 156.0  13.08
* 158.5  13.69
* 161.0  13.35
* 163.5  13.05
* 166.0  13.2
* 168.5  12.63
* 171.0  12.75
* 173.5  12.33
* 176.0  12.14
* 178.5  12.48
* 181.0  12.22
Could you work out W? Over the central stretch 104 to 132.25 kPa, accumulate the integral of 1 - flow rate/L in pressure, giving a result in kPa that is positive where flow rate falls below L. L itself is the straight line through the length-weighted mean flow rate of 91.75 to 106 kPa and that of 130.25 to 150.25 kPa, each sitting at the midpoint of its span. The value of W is -3.4 kPa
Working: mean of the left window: 12.7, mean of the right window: 7.83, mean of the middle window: 11.7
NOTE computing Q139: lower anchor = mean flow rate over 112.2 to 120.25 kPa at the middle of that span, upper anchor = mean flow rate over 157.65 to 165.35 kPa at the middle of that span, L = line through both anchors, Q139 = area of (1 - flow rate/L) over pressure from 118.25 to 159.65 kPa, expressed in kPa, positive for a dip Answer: 9.36 kPa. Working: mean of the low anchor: 12.3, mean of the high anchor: 13.3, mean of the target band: 9.94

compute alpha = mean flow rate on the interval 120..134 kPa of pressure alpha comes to 10.2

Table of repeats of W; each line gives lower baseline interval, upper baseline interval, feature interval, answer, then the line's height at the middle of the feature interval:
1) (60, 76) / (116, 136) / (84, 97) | -1.1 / 11.3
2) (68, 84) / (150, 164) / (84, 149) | 6.8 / 12.2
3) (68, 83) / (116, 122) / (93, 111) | -1.2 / 11.9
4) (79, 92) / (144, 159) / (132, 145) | 5.3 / 11.5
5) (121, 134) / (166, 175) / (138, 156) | 2.9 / 11.3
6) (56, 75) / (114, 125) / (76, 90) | 0.6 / 12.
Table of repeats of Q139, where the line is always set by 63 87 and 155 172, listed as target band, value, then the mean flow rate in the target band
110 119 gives -0.1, 12.3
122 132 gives 1.7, 10.4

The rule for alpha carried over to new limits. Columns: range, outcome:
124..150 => 8.41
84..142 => 11.1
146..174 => 12.5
